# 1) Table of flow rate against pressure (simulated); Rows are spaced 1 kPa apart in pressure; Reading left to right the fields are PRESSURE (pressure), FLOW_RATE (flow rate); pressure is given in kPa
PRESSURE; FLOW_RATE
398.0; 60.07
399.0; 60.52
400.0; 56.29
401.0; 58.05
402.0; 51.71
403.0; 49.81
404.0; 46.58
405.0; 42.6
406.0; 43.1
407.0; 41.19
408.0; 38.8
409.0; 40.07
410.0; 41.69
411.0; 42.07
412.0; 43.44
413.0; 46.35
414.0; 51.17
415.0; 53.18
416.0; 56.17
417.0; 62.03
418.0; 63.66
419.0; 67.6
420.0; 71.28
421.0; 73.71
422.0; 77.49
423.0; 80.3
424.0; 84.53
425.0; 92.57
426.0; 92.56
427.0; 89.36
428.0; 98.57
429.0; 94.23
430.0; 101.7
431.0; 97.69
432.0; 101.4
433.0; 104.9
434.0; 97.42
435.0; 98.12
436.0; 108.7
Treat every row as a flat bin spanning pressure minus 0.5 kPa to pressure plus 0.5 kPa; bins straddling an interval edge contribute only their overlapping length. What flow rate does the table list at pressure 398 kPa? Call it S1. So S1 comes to 60.07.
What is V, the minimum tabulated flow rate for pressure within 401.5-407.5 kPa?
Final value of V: 41.19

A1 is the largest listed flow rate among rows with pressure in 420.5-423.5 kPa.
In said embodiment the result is 80.3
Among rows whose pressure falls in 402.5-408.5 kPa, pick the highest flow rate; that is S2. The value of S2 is 49.81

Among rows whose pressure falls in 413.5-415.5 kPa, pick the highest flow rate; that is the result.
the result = 53.18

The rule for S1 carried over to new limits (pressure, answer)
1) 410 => 41.69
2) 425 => 92.57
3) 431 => 97.69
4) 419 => 67.6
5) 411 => 42.07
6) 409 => 40.07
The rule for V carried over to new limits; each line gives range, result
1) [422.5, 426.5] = 80.3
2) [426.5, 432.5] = 89.36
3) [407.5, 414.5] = 38.8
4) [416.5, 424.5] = 62.03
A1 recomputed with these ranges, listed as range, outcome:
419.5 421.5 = 73.71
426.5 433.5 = 104.9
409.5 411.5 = 42.07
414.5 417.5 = 62.03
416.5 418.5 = 63.66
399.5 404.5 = 58.05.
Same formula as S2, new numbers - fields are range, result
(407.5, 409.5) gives 40.07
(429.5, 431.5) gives 101.7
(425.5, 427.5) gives 92.56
